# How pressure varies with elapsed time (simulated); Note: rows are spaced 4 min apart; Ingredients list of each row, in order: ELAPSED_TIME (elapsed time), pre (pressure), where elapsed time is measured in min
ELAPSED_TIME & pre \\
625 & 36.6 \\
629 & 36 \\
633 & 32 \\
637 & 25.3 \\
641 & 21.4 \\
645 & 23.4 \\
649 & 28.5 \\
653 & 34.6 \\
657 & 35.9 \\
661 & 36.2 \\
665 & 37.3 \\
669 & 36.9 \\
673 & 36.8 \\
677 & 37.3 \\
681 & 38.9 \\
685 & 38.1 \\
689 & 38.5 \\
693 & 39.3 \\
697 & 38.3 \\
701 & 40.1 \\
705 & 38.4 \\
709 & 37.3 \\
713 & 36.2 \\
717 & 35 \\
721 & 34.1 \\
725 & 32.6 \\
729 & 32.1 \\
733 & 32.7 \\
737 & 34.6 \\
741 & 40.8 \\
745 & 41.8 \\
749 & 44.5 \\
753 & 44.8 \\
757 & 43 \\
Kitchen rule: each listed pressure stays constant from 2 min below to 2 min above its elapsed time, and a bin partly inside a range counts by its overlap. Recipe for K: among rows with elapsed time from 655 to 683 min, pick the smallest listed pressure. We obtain 35.9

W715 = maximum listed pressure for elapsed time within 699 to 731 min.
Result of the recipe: 40.1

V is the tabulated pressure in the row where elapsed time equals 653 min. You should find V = 34.6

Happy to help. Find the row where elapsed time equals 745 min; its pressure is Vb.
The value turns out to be 41.8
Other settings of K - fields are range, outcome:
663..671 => 36.9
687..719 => 35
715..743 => 32.1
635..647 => 21.4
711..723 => 34.1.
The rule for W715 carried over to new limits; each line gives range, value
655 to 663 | 36.2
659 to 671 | 37.3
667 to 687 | 38.9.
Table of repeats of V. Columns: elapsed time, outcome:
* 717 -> 35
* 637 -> 25.3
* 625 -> 36.6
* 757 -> 43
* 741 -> 40.8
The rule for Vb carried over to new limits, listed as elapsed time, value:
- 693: 39.3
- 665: 37.3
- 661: 36.2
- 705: 38.4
